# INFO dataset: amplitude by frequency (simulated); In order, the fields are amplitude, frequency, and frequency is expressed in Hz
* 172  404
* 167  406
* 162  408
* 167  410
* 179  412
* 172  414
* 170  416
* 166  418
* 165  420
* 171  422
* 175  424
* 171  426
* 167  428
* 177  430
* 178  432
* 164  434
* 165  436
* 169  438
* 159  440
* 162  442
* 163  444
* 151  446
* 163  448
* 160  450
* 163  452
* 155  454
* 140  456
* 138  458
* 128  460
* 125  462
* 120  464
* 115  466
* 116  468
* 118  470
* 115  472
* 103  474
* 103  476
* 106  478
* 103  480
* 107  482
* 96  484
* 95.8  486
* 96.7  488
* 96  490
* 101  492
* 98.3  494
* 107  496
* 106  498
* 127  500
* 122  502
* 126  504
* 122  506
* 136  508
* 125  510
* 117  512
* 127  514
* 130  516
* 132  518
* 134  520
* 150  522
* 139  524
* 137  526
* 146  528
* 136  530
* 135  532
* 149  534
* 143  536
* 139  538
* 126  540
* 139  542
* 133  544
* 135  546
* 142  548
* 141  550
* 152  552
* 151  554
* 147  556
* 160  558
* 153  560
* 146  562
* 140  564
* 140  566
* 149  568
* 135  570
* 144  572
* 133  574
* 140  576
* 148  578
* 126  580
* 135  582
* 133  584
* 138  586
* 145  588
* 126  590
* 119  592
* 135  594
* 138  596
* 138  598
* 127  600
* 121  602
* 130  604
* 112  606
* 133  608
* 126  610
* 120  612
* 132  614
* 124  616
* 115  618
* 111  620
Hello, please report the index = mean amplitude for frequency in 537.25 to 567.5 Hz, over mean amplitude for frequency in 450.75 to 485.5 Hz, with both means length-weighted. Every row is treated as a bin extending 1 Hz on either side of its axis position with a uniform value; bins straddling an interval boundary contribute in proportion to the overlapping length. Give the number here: 1.19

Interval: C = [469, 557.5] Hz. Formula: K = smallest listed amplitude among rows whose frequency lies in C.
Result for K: 95.8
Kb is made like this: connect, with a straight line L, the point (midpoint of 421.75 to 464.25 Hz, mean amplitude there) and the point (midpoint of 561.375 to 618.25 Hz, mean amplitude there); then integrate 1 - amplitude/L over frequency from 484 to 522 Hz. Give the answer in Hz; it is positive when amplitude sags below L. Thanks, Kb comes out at 7.9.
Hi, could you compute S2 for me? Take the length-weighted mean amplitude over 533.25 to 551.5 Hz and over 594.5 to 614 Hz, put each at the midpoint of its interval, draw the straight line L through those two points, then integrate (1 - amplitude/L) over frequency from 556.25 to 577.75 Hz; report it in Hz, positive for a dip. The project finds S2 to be -1.6 Hz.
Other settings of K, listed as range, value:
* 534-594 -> 119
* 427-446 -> 151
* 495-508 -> 106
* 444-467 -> 115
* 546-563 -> 135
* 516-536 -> 130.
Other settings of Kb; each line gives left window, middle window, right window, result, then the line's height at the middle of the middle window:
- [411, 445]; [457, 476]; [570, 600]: 4.95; 161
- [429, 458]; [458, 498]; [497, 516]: 9.15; 141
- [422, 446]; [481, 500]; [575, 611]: 6.50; 155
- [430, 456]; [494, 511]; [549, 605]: 3.57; 152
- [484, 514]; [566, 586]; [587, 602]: -1.59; 128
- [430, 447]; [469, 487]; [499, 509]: 4.65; 142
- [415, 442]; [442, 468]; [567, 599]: 3.23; 163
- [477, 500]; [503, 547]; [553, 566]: -2.96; 126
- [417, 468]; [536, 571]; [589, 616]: -1.78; 136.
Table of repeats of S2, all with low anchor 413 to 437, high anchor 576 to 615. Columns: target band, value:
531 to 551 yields 0.73 Hz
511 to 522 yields 1.40 Hz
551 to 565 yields -1.04 Hz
